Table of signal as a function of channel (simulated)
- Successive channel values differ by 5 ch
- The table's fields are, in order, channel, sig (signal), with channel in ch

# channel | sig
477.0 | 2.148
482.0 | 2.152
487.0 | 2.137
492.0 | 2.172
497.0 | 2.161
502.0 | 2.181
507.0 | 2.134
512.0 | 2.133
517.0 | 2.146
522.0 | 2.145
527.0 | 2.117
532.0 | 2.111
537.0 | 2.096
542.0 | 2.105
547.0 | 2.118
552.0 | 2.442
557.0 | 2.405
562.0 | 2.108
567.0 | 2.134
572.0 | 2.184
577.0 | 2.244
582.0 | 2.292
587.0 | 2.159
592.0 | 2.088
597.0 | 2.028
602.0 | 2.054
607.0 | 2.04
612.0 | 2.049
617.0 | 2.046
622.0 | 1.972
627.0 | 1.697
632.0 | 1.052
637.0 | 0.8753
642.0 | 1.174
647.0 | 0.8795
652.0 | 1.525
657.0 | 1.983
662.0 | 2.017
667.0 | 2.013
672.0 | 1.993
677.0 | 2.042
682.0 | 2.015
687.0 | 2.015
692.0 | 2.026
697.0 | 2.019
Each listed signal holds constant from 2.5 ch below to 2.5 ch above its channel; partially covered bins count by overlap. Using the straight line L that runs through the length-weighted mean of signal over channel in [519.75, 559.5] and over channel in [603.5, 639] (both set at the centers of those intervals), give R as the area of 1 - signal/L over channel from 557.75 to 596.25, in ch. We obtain -4.2 ch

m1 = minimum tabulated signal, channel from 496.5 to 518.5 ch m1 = 2.133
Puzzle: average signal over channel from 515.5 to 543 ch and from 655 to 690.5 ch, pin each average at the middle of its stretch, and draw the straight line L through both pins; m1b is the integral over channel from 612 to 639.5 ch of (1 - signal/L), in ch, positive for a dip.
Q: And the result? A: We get 6.4 ch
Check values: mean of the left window 2.12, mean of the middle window 1.58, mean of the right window 2.01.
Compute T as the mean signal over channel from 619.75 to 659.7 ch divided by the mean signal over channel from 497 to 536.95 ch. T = 0.7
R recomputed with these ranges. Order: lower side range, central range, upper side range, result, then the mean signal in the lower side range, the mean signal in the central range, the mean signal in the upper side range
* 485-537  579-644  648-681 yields 5.3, 2.14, 1.82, 1.89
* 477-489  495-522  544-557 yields 0.6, 2.15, 2.15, 2.3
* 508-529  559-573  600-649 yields -1.9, 2.14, 2.15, 1.59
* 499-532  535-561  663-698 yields -1.4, 2.14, 2.23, 2.02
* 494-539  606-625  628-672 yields -4.2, 2.14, 2.02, 1.48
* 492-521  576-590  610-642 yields -3.5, 2.15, 2.23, 1.57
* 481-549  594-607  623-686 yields -1.6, 2.14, 2.04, 1.62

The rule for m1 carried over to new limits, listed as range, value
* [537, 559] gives 2.096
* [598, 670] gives 0.8753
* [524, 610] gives 2.028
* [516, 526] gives 2.145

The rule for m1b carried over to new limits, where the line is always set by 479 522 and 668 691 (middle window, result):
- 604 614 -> 0.1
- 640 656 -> 6.1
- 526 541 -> 0.1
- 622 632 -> 2.2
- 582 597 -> -0.4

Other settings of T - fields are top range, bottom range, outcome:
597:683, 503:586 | 0.80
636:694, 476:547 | 0.81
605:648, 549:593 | 0.69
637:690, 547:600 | 0.78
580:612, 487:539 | 0.98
